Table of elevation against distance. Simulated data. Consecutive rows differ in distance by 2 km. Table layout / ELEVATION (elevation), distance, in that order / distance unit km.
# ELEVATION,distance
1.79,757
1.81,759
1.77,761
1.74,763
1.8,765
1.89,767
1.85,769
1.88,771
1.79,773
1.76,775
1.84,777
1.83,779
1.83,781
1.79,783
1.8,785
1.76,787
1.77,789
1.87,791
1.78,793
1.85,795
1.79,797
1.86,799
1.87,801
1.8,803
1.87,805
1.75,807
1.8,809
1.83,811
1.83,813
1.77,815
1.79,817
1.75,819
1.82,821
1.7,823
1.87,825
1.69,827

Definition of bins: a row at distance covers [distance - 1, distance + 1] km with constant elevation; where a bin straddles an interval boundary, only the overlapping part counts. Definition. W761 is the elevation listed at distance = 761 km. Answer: 1.77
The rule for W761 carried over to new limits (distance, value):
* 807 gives 1.75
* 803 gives 1.8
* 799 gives 1.86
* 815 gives 1.77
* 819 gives 1.75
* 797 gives 1.79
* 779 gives 1.83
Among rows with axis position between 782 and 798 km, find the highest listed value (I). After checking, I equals 1.87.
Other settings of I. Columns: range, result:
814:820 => 1.79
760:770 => 1.89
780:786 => 1.83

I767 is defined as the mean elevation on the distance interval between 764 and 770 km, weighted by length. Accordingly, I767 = 1.85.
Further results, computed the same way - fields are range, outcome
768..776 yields 1.82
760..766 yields 1.77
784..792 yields 1.8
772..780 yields 1.8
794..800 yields 1.83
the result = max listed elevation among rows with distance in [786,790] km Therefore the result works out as 1.77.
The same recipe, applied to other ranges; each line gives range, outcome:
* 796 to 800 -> 1.86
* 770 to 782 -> 1.88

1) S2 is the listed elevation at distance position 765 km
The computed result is 1.8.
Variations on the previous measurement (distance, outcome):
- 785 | 1.8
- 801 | 1.87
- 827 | 1.69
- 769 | 1.85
